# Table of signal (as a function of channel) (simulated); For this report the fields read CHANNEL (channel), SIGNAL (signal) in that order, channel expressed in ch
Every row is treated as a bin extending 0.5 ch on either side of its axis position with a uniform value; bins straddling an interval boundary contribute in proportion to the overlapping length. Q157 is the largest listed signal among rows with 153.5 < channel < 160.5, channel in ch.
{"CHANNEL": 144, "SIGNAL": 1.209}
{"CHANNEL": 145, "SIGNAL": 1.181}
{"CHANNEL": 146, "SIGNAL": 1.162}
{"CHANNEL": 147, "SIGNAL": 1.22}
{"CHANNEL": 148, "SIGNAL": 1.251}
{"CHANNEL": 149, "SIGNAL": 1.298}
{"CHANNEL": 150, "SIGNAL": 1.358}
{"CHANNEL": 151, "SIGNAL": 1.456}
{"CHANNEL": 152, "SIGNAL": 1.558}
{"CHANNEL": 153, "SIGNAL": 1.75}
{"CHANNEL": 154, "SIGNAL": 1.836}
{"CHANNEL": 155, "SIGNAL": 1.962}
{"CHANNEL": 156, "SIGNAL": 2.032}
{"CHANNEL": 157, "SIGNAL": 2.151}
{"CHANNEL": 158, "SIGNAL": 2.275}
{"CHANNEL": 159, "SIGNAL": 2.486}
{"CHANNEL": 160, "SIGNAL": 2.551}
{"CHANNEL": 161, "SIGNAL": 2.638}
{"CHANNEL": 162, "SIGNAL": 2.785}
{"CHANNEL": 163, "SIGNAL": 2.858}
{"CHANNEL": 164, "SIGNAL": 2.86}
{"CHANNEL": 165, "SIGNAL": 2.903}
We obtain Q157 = 2.551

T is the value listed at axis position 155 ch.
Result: 1.962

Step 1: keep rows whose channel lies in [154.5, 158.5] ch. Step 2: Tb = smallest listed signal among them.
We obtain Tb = 1.962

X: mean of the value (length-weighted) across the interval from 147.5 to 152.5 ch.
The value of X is 1.38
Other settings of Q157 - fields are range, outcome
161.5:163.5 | 2.858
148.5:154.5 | 1.836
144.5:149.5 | 1.298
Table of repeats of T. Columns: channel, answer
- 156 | 2.032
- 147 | 1.22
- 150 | 1.358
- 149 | 1.298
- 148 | 1.251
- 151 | 1.456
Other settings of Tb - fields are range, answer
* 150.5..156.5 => 1.456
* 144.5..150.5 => 1.162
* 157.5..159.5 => 2.275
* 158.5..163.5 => 2.486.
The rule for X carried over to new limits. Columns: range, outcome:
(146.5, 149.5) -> 1.26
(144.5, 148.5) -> 1.2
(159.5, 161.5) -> 2.59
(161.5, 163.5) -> 2.82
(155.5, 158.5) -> 2.15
